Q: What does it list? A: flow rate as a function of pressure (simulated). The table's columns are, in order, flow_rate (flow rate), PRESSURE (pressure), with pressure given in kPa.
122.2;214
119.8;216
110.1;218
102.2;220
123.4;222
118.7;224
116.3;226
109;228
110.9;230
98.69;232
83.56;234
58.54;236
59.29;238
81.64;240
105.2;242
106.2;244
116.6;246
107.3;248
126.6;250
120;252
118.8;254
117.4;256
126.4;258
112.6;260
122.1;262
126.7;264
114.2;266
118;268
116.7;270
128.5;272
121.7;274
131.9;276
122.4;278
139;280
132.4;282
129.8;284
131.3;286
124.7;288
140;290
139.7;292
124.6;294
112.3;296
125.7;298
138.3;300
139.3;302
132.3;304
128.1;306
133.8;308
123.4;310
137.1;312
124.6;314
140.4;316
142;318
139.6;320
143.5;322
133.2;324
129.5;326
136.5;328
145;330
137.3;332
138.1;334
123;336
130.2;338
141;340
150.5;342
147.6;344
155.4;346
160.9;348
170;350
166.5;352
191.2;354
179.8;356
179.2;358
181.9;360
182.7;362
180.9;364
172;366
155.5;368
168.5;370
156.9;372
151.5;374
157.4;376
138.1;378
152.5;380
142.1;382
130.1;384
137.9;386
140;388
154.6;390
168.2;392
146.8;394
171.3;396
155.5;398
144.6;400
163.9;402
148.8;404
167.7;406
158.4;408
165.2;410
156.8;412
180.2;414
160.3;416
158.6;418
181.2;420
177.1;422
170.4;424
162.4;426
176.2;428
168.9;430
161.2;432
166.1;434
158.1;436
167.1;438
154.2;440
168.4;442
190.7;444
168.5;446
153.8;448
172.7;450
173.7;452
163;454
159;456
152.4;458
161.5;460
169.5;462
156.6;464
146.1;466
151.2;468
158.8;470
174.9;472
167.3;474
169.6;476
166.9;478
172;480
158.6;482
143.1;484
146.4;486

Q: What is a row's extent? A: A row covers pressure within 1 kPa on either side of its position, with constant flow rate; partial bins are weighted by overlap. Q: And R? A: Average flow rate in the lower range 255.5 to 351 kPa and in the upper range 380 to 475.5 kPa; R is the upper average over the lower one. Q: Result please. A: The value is 1.2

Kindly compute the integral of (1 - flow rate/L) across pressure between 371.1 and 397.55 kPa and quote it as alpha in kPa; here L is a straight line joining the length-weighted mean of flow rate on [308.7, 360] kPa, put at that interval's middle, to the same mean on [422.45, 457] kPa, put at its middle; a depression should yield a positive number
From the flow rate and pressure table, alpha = 1.13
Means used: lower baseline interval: 147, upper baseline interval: 167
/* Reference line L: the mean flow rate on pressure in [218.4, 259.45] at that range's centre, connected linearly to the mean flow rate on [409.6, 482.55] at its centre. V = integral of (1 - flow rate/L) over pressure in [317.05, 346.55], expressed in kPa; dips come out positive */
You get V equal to -1.5 kPa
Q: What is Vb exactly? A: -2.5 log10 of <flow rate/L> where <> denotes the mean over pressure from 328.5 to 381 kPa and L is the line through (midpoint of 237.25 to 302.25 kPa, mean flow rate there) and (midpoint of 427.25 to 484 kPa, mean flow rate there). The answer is -0.127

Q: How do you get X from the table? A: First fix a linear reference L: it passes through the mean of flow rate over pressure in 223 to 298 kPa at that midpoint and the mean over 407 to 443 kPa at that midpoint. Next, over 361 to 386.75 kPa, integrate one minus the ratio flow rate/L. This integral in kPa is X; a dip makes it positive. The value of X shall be -1.0 kPa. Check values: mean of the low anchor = 116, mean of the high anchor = 166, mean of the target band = 156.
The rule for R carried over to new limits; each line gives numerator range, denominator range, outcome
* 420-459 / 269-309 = 1.29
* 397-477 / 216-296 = 1.42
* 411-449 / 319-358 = 1.12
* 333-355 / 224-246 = 1.60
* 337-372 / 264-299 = 1.31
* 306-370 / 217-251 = 1.48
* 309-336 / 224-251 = 1.37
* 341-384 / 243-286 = 1.34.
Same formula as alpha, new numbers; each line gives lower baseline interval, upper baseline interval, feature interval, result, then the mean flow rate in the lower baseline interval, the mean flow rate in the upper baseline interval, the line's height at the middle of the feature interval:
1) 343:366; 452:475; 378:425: 2.72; 172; 161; 167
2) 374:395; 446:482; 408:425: -1.63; 147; 163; 153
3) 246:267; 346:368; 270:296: 0.85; 119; 175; 134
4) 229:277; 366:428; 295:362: -4.66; 110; 158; 135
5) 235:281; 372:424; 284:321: -1.52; 113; 157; 127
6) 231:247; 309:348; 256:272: -2.72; 88.7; 138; 103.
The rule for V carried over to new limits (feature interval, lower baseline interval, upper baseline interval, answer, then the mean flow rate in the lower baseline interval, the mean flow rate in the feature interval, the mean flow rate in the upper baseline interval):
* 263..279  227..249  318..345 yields -1.9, 94.3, 123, 138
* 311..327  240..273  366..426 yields -0.2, 117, 136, 158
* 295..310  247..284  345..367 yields 1.5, 123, 130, 175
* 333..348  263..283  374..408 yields -0.2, 125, 142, 151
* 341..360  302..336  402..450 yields -3.1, 135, 168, 166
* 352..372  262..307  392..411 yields -3.7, 128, 175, 159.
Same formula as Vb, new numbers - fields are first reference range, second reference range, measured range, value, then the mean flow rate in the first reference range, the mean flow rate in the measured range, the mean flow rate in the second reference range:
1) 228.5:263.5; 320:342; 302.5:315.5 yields -0.02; 105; 131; 137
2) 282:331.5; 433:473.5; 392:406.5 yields -0.04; 133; 157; 163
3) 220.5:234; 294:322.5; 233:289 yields 0.05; 110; 114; 132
